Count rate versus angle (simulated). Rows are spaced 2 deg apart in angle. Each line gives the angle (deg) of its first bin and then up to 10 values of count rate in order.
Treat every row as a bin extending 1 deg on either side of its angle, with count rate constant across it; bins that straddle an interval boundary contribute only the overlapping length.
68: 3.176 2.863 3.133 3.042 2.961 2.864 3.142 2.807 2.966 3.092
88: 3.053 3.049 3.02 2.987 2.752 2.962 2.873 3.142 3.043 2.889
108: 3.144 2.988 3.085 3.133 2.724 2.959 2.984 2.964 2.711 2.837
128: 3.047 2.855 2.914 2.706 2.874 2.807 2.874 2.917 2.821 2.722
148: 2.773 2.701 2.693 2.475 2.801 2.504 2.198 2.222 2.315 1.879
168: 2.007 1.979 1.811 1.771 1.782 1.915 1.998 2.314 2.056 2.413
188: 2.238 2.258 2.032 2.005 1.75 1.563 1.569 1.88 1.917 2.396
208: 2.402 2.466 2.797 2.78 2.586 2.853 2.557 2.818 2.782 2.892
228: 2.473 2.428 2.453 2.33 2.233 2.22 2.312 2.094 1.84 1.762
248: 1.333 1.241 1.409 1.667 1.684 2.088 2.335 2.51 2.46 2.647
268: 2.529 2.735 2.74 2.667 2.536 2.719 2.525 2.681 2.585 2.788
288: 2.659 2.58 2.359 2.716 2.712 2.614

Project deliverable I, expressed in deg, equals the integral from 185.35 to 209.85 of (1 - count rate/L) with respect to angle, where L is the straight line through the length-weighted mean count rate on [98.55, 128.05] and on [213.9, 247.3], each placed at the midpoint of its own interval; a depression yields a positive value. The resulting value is 5.0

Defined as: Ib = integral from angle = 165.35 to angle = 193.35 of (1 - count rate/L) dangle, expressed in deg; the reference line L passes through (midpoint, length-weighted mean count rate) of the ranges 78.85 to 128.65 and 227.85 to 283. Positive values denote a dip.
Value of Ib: 6.1 deg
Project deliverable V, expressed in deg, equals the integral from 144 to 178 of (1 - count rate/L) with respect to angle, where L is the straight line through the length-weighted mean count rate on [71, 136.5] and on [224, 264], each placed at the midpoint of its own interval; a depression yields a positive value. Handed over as 4.19 deg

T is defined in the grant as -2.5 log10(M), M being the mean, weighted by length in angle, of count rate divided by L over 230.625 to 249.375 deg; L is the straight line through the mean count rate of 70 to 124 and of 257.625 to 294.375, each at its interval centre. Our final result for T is 0.28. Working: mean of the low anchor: 2.98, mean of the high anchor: 2.58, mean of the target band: 2.05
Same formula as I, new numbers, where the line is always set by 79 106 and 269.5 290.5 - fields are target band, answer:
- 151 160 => 1.0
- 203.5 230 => 1.6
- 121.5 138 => 0.4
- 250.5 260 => 3.3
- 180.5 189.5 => 1.9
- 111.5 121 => -0.1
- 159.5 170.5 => 2.9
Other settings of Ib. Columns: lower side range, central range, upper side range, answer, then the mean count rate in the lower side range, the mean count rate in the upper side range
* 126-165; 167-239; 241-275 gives 4.1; 2.7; 2.1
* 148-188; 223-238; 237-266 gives -3.5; 2.22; 1.95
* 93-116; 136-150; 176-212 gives -1.2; 2.99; 2.08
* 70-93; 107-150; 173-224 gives -3.3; 3.01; 2.22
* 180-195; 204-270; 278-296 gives 2.6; 2.18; 2.62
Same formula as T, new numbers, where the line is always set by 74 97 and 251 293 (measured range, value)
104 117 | -0.04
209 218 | -0.03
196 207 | 0.38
